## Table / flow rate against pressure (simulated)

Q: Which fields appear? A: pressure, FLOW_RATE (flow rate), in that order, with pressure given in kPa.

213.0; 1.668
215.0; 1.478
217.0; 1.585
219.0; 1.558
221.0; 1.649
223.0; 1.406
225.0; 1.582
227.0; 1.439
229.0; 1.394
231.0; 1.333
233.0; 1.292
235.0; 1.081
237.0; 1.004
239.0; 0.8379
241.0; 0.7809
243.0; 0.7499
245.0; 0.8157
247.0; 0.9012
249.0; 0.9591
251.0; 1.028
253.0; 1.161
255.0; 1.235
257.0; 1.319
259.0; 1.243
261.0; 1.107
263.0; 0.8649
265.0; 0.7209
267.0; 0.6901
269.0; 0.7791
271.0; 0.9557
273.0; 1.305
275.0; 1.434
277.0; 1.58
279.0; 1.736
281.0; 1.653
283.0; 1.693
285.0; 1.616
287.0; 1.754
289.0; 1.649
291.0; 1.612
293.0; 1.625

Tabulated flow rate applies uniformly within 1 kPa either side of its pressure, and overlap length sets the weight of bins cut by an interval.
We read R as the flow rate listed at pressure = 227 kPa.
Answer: 1.439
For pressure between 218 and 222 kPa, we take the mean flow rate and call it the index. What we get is 1.6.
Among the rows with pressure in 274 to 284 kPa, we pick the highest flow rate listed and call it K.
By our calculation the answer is 1.736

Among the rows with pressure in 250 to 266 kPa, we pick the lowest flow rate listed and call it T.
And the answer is 0.7209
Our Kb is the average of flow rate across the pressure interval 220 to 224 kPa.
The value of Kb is 1.53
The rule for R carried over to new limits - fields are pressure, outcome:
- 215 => 1.478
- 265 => 0.7209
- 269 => 0.7791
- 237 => 1.004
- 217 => 1.585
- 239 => 0.8379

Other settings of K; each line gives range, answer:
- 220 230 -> 1.649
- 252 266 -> 1.319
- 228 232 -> 1.394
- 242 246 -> 0.8157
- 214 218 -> 1.585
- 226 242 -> 1.439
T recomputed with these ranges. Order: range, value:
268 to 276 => 0.7791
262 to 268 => 0.6901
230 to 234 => 1.292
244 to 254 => 0.8157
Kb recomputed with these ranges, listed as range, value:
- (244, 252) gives 0.926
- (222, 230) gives 1.46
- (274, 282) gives 1.6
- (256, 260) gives 1.28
